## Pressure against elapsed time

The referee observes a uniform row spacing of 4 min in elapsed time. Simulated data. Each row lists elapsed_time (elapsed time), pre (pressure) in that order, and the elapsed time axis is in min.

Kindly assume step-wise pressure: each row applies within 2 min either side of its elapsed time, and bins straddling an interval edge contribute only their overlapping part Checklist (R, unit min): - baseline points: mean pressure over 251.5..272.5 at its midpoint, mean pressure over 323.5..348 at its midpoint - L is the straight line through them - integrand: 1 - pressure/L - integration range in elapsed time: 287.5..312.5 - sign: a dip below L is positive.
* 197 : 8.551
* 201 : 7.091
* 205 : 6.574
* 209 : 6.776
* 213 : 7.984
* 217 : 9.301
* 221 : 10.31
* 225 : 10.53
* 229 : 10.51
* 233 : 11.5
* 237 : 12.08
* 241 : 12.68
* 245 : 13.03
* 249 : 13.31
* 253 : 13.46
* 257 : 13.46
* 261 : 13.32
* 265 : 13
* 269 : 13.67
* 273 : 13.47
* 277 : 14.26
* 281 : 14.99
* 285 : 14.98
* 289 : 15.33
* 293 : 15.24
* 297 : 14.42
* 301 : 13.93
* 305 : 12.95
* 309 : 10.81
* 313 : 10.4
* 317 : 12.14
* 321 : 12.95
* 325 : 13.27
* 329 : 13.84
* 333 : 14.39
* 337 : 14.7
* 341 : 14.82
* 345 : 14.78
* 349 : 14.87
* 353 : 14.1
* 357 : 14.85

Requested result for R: 0.58 min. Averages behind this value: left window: 13.4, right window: 14.3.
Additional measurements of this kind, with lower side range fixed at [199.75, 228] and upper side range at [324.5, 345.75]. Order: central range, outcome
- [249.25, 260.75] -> -3.2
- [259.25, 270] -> -2.3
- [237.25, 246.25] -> -2.6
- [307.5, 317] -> 1.7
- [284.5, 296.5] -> -2.9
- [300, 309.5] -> 0.1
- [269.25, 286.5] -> -4.1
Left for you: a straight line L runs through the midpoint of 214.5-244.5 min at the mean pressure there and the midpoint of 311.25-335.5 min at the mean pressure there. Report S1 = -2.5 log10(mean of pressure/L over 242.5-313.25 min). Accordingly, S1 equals -0.140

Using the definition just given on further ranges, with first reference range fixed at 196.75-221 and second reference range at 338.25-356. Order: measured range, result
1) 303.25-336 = 0.06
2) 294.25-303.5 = -0.16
